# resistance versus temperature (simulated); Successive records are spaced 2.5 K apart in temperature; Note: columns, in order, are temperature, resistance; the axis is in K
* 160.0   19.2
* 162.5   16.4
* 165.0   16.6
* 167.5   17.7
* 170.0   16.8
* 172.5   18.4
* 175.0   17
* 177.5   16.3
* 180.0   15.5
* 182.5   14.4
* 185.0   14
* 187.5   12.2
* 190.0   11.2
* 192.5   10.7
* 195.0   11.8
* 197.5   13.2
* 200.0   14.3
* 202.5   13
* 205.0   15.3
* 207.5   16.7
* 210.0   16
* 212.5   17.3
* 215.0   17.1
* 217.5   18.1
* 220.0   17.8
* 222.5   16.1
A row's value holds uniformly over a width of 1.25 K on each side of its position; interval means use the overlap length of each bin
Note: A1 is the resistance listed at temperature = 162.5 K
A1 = 16.4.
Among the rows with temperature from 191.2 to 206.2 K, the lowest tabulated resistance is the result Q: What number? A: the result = 10.7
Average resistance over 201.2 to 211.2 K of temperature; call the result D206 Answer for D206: 15.2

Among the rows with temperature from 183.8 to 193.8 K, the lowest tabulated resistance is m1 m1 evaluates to 10.7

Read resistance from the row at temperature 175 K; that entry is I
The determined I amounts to 17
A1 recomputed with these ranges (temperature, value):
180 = 15.5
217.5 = 18.1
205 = 15.3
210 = 16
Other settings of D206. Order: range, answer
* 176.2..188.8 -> 14.5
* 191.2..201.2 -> 12.5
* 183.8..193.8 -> 12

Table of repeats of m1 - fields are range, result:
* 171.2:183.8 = 14.4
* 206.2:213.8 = 16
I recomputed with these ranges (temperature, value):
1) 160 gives 19.2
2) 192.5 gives 10.7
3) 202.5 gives 13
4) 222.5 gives 16.1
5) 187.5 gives 12.2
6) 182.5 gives 14.4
